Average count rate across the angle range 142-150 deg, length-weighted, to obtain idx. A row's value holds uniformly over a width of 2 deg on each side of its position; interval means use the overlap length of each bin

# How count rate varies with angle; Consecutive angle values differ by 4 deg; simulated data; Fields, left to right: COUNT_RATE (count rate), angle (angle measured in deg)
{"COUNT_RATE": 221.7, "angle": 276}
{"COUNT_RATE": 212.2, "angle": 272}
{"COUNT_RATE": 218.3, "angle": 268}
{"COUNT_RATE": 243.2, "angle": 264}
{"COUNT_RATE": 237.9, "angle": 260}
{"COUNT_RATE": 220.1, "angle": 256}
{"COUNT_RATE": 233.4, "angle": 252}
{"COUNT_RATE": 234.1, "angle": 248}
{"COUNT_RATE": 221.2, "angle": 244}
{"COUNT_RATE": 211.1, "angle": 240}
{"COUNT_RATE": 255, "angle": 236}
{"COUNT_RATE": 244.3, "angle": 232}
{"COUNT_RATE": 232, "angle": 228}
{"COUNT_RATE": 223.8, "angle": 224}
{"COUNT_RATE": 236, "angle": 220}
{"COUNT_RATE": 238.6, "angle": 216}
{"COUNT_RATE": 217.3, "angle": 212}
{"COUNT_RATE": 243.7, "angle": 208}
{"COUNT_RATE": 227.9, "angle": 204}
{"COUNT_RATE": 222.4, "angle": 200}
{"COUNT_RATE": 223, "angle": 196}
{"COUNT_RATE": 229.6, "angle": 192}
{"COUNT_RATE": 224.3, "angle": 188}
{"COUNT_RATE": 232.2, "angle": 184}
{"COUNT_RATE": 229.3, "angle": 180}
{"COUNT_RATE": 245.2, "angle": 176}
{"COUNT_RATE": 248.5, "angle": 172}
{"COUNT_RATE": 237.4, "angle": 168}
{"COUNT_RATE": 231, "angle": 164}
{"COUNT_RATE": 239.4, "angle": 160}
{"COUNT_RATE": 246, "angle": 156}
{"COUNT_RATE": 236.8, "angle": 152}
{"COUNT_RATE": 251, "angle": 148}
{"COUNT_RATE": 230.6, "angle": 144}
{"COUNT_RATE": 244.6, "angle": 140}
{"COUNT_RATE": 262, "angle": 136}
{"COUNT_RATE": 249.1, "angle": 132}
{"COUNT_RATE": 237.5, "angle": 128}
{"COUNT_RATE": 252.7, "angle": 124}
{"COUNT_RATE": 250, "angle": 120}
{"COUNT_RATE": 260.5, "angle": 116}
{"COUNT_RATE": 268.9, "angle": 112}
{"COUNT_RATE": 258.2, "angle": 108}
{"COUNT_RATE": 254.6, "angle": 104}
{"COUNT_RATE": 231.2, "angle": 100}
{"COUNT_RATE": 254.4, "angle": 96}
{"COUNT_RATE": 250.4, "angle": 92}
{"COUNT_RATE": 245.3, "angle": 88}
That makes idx 241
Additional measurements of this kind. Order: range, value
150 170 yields 238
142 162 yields 241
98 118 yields 255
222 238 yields 239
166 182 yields 240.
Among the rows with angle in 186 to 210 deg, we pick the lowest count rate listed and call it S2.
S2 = 222.4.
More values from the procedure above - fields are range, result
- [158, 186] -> 229.3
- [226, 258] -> 211.1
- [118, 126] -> 250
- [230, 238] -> 244.3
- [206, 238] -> 217.3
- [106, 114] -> 258.2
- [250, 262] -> 220.1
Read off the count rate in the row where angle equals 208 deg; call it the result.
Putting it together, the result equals 243.7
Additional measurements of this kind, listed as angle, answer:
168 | 237.4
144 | 230.6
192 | 229.6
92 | 250.4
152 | 236.8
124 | 252.7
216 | 238.6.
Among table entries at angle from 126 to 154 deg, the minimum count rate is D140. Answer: 230.6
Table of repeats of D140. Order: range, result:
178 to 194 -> 224.3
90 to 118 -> 231.2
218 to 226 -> 223.8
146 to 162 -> 236.8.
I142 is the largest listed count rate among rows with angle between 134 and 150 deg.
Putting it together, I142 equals 262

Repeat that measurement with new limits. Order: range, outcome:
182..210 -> 243.7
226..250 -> 255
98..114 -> 268.9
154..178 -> 248.5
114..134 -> 260.5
